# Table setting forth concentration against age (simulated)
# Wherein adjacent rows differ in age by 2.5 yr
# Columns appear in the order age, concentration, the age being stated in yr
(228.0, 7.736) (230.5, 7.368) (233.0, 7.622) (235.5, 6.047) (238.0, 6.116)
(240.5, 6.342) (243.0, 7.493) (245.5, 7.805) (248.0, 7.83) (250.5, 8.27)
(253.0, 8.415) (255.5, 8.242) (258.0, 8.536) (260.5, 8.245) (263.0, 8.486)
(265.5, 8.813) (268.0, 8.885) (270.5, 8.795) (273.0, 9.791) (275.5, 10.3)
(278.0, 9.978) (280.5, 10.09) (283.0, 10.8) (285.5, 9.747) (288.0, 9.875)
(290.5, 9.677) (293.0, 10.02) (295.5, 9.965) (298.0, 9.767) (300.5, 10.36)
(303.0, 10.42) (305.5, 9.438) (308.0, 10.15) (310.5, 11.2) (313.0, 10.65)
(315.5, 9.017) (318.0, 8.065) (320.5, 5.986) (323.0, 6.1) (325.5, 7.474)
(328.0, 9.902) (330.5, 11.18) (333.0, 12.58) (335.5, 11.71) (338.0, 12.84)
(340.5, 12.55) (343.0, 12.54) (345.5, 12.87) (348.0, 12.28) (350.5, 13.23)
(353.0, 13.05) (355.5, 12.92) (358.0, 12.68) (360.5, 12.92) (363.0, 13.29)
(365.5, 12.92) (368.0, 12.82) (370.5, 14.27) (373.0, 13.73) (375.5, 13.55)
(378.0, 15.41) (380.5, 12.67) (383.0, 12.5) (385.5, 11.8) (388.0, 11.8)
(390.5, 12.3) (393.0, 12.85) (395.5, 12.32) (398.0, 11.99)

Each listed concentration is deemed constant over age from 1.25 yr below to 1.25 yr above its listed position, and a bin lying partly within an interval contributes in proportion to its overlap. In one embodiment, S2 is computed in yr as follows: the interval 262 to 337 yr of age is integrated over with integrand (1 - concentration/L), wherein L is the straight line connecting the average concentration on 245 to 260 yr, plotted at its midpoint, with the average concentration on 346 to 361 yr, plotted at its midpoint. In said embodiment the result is 4.6 yr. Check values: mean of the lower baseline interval 8.21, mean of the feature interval 9.66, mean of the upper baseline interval 12.8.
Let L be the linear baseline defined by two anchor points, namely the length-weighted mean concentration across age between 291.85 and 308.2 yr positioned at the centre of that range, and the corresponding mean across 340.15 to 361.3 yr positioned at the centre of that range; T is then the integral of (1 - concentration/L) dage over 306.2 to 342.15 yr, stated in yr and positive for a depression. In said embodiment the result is 4.4 yr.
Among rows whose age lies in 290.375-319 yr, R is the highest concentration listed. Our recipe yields 11.2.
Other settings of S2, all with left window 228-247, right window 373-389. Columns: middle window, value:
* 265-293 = -3.12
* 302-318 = 0.12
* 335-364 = -2.60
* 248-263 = -1.02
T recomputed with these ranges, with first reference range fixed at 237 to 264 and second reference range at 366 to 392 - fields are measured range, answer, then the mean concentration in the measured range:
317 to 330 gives 3.7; 7.71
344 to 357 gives -1.0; 12.9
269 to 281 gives -1.3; 9.75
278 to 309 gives -1.5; 10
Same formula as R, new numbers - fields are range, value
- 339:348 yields 12.87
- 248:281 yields 10.3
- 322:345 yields 12.84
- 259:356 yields 13.23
